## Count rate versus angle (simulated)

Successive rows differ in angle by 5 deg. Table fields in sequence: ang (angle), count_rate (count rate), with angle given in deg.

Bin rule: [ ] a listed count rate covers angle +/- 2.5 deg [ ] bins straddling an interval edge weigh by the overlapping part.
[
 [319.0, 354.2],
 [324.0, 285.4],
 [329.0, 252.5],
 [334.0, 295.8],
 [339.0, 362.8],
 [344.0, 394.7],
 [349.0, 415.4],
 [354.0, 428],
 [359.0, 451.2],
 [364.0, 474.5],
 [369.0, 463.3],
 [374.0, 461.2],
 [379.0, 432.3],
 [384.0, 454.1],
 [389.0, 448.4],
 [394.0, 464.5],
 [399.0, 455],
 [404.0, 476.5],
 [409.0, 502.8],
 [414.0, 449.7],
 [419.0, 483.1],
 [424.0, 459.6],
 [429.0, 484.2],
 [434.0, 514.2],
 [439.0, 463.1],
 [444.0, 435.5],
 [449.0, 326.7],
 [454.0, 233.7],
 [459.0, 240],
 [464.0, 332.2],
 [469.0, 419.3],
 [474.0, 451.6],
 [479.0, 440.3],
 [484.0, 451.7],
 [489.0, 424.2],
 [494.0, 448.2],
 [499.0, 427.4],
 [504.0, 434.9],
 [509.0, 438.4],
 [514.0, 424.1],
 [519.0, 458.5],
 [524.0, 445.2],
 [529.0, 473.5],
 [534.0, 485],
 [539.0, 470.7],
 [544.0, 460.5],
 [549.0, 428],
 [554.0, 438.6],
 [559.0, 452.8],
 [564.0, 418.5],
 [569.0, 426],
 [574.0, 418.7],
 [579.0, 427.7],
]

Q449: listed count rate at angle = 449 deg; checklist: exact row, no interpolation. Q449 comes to 326.7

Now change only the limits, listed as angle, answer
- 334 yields 295.8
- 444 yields 435.5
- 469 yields 419.3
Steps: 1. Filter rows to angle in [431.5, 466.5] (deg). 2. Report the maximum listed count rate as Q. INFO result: 514.2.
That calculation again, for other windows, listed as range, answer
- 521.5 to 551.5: 485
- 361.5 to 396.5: 474.5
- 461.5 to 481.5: 451.6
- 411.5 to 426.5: 483.1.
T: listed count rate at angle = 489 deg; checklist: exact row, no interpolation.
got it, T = 424.2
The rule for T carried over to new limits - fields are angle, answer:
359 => 451.2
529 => 473.5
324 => 285.4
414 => 449.7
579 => 427.7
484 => 451.7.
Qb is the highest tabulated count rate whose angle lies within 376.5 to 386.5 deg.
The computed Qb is 454.1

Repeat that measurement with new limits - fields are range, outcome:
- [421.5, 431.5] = 484.2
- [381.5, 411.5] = 502.8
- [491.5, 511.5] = 448.2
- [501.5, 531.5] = 473.5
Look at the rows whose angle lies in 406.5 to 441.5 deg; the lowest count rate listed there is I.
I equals 449.7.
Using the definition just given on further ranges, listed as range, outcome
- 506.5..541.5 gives 424.1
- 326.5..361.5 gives 252.5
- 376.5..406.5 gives 432.3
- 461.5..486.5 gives 332.2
